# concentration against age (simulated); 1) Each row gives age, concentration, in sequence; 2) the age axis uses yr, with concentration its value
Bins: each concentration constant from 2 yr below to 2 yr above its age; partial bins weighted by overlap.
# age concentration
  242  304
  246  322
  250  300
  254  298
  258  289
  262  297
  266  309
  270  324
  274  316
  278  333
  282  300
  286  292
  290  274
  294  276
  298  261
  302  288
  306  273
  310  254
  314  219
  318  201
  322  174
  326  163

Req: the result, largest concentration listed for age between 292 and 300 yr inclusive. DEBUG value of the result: 276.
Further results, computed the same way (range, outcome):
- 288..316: 288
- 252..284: 333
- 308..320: 254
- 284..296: 292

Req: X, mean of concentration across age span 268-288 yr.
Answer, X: 313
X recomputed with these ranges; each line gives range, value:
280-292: 289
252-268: 298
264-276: 316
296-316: 259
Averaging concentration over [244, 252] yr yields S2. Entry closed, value 311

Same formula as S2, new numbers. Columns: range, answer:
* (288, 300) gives 270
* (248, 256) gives 299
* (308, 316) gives 236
